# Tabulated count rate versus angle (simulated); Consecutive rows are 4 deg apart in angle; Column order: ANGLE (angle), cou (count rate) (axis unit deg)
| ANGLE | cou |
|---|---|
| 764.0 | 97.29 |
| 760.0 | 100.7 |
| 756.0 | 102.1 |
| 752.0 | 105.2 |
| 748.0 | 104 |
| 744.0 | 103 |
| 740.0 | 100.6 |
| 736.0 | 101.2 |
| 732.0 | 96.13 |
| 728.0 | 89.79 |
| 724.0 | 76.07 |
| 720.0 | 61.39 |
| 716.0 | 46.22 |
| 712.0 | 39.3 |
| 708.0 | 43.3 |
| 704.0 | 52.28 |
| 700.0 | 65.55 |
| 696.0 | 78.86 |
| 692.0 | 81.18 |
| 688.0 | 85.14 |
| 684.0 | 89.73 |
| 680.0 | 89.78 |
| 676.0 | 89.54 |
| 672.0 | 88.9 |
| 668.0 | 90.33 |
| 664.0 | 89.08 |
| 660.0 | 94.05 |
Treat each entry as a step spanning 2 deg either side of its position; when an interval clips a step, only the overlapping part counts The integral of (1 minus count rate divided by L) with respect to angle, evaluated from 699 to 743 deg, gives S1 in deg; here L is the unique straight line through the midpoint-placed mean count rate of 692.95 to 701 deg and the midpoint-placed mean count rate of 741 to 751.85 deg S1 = 9.2 deg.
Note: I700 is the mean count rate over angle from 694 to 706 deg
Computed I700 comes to 65.6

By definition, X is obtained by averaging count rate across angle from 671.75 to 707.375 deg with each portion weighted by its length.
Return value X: 78.3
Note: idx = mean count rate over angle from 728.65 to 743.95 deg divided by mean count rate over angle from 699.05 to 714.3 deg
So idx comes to 2.02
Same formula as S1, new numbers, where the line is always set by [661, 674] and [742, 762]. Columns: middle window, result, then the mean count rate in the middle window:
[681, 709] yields 6.4 deg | 72.5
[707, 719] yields 6.5 deg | 44.4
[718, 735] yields 2.9 deg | 82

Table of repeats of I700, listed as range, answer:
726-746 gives 98.1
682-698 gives 83.7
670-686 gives 89.5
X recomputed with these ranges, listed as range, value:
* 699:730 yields 59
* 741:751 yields 103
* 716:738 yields 81.4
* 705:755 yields 80.4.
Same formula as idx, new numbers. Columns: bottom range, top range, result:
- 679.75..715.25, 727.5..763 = 1.49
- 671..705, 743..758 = 1.28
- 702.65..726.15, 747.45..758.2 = 1.94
